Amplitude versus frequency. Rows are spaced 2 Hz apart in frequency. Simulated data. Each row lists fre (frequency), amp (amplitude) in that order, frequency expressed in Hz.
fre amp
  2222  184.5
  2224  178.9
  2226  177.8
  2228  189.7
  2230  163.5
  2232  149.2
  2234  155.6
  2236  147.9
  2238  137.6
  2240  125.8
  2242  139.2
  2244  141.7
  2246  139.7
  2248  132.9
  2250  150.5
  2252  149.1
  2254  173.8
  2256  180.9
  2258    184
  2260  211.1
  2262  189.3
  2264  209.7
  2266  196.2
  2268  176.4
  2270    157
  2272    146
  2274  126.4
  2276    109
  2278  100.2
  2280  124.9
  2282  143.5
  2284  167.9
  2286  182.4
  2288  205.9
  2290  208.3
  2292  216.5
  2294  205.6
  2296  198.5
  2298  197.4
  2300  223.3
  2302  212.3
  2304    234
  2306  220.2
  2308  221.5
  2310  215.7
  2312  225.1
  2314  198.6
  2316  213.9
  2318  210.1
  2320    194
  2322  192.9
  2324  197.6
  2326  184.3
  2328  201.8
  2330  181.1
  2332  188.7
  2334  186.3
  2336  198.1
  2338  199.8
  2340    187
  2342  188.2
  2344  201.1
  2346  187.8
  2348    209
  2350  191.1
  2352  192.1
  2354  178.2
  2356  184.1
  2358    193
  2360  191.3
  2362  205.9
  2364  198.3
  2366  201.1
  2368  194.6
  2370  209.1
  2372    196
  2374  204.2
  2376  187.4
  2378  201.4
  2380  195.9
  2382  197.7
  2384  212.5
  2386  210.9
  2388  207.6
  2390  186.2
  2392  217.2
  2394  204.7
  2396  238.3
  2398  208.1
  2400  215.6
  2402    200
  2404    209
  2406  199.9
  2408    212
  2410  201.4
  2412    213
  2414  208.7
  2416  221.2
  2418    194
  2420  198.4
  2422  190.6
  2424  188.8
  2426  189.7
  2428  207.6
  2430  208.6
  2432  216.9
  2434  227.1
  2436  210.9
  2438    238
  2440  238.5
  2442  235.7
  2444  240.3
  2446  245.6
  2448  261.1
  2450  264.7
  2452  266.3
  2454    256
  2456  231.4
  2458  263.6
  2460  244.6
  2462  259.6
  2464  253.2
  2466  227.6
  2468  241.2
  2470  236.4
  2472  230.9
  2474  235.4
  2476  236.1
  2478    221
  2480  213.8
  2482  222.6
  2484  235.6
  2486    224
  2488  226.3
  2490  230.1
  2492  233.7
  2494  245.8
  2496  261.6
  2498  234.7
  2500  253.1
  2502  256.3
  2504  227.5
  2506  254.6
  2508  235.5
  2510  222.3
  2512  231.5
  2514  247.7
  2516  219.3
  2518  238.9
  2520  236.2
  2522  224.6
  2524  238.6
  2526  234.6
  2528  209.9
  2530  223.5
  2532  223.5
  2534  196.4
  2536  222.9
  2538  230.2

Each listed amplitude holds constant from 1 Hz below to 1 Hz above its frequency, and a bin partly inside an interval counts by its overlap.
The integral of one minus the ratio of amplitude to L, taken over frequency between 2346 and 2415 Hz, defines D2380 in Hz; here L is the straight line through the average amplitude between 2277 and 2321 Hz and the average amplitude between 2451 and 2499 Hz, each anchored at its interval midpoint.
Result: 4.5 Hz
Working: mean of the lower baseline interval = 196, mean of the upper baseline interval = 239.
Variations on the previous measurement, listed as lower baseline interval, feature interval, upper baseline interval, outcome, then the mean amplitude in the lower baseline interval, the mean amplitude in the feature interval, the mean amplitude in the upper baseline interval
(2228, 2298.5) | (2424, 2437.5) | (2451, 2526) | 0.6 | 164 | 210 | 238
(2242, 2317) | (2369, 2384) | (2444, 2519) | 0.7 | 180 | 200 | 240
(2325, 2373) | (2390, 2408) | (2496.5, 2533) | -0.4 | 194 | 210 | 234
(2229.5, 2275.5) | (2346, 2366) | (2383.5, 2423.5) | -0.2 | 160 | 194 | 207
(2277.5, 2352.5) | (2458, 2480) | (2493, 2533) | -1.1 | 196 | 239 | 236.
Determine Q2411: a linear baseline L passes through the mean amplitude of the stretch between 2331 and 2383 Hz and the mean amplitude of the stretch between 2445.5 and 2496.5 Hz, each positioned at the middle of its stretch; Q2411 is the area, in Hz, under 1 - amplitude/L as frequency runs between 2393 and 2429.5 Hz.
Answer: 1.8 Hz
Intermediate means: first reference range 195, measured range 206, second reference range 241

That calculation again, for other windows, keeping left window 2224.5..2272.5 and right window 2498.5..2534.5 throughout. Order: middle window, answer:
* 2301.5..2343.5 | -4.5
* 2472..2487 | -0.3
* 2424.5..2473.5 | -4.9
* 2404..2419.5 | -0.1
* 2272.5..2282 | 2.9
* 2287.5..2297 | -1.7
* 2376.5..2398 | -0.8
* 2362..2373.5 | -0.4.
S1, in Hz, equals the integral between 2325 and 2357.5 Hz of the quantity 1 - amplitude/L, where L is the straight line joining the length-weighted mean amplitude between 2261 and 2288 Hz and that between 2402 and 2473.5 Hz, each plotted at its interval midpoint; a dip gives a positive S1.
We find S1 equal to -0.9 Hz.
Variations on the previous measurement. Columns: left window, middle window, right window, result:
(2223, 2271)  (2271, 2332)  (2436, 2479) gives -0.95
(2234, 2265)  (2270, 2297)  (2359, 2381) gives 1.24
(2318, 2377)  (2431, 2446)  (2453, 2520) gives -0.53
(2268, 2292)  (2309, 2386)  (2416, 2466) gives -4.60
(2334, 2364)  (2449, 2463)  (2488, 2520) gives -1.89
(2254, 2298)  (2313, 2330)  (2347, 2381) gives -1.17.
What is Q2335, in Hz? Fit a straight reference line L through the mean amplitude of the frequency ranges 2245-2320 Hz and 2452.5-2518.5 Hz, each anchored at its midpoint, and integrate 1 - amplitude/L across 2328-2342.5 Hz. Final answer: 0.5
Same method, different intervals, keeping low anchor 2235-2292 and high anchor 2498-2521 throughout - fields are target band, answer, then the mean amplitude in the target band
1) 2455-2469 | -1.4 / 246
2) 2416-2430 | 0.9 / 198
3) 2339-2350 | -0.5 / 194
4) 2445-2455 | -1.8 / 259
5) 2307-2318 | -2.4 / 215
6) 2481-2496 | -0.1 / 233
